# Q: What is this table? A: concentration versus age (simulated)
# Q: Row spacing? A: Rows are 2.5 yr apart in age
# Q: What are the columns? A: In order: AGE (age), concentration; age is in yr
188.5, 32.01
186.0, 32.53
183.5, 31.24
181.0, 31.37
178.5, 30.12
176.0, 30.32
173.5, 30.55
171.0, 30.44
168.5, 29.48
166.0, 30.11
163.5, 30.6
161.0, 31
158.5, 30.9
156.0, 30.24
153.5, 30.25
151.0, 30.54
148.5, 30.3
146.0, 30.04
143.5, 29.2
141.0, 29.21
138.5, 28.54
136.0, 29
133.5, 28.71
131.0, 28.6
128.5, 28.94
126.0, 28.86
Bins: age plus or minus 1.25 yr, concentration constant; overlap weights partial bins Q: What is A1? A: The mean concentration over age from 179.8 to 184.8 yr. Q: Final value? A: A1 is 31.3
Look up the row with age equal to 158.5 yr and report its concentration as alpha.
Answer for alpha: 30.9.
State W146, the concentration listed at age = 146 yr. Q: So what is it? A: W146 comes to 30.04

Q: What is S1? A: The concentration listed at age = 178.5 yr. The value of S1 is 30.12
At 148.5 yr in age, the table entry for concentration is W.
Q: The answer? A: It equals 30.3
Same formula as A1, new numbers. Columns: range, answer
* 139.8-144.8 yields 29.2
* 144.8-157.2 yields 30.3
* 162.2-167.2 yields 30.4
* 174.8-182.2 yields 30.6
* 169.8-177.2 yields 30.4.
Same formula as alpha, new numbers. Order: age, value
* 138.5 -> 28.54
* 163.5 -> 30.6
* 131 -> 28.6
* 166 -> 30.11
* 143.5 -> 29.2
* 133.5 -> 28.71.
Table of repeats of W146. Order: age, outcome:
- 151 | 30.54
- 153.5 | 30.25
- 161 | 31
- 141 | 29.21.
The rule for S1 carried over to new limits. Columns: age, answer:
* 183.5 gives 31.24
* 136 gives 29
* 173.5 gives 30.55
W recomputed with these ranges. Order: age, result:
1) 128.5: 28.94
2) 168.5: 29.48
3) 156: 30.24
